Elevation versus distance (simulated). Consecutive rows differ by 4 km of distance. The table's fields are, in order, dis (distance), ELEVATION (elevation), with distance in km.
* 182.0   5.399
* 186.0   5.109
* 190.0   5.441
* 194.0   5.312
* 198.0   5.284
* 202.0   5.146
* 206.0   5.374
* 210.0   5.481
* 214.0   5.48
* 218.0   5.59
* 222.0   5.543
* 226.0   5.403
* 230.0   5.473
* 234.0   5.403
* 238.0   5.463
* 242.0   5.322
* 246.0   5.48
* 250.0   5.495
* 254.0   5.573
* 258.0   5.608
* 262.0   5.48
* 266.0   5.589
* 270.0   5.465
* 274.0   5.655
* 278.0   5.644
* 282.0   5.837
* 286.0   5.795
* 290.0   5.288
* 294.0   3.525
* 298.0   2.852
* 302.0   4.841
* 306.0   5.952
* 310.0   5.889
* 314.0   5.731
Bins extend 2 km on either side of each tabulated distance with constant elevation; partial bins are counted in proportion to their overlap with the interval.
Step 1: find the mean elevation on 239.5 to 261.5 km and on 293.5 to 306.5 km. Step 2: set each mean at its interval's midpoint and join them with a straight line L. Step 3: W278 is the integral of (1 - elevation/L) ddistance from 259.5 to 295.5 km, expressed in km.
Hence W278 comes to -4.6 km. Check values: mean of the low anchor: 5.49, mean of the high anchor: 4.19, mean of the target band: 5.39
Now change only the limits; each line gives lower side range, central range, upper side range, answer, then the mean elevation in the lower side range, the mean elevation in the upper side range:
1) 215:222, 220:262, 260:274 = 0.5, 5.56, 5.53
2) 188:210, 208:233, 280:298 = -1.3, 5.33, 4.86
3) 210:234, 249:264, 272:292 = 0.1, 5.49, 5.64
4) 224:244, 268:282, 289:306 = -2.9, 5.41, 4.27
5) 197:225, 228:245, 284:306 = -0.8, 5.42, 4.6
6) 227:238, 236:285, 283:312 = -3.3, 5.44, 4.91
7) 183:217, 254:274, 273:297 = -1.3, 5.34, 5.17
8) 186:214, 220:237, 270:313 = -0.6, 5.33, 5.16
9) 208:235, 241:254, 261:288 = 0.2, 5.48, 5.64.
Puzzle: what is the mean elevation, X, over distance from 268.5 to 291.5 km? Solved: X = 5.62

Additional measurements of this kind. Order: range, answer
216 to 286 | 5.54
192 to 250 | 5.41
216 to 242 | 5.47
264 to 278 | 5.58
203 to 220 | 5.46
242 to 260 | 5.51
